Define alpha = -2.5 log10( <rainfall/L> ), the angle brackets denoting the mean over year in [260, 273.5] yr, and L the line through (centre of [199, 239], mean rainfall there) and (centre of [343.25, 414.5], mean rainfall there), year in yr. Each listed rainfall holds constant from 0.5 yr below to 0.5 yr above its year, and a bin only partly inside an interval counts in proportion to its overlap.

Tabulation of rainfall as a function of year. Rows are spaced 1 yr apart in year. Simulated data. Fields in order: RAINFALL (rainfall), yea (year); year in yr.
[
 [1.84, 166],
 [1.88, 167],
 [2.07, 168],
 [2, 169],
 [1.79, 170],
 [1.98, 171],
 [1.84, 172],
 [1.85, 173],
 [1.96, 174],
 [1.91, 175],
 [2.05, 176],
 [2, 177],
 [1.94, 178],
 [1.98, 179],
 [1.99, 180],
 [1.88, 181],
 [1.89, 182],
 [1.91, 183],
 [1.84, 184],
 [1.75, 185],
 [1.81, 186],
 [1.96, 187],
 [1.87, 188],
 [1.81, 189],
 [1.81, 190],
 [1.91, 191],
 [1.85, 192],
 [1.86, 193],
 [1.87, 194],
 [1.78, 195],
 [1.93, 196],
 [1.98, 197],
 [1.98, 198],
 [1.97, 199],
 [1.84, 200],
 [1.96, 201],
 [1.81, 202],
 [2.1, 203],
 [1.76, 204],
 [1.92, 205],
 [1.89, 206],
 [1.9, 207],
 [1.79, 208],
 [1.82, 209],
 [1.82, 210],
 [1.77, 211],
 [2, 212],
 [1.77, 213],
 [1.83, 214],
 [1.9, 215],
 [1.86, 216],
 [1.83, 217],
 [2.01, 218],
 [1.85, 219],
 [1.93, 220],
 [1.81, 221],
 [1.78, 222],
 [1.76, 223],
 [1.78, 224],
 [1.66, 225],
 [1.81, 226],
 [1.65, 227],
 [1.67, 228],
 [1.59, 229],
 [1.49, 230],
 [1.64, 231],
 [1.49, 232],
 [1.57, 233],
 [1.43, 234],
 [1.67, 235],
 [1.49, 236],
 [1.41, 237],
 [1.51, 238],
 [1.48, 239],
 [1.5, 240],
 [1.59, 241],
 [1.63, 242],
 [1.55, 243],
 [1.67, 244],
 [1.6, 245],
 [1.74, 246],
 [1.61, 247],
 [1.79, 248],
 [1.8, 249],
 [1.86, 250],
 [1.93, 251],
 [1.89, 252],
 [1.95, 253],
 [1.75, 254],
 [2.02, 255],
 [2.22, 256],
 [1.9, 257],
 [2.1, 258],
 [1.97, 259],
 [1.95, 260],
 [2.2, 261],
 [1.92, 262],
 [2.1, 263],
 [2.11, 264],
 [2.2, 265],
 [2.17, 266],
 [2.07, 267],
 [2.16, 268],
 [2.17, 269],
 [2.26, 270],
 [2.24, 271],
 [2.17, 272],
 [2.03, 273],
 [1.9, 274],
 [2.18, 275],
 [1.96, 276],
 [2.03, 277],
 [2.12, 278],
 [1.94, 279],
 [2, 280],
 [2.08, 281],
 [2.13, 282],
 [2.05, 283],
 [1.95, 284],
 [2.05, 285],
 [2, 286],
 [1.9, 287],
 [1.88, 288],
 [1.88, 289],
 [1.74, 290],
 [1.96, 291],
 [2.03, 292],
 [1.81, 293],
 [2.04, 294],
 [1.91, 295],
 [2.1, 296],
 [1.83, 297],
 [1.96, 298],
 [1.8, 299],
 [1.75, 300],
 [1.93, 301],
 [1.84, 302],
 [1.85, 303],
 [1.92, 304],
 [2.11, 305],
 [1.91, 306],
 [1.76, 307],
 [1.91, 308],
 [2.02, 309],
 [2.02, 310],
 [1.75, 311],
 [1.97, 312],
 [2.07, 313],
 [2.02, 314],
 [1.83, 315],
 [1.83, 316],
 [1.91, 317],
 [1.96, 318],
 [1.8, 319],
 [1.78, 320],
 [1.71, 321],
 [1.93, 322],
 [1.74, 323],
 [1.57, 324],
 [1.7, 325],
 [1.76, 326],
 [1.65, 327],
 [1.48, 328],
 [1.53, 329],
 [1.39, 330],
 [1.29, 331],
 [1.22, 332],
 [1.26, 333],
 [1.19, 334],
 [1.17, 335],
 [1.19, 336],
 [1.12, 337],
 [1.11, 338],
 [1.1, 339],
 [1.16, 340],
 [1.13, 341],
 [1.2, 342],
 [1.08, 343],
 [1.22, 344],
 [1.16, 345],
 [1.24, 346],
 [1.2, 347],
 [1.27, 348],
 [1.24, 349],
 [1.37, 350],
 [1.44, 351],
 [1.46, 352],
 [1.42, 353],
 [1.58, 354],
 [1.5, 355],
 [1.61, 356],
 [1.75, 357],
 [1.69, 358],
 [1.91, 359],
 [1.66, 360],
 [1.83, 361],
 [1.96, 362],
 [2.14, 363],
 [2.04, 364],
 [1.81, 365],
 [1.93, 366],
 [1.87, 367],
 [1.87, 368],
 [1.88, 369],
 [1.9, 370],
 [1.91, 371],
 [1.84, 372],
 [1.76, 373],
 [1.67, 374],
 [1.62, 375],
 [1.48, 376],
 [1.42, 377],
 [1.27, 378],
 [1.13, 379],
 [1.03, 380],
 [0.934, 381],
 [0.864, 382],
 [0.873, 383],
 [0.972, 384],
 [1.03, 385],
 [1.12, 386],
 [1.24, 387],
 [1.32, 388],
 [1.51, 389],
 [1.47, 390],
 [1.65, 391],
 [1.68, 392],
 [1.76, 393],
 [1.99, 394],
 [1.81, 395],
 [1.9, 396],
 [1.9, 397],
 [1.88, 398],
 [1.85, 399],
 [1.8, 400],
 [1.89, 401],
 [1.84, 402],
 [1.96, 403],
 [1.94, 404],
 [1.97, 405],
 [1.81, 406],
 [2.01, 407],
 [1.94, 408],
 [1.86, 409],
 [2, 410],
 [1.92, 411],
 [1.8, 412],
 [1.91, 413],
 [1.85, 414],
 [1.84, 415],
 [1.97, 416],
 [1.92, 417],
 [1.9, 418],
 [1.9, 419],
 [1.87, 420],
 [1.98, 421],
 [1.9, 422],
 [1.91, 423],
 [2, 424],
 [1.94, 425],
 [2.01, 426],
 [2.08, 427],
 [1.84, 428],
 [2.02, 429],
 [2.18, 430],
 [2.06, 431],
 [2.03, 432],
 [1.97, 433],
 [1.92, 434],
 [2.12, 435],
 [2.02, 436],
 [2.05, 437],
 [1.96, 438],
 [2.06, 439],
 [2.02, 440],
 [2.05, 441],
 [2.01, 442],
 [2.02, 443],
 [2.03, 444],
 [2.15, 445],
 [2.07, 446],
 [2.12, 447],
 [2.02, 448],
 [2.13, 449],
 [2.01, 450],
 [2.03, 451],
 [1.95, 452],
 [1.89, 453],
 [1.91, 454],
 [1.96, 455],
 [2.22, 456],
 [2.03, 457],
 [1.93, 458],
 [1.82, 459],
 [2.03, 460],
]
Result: -0.23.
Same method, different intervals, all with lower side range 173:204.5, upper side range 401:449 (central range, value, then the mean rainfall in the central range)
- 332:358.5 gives 0.44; 1.3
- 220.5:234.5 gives 0.16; 1.65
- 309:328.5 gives 0.07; 1.82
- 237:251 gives 0.17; 1.64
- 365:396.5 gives 0.28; 1.51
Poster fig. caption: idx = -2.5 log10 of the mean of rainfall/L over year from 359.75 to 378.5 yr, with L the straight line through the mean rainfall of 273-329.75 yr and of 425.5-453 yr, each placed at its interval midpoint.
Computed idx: 0.104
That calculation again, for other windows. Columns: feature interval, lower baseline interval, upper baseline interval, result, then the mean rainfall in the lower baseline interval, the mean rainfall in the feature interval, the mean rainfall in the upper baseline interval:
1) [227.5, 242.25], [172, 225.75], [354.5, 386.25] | 0.18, 1.88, 1.54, 1.57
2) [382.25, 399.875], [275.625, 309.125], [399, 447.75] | 0.27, 1.94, 1.52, 1.97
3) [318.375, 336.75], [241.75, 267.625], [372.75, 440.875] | 0.21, 1.92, 1.52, 1.75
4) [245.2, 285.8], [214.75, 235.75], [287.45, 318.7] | -0.11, 1.72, 2.01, 1.91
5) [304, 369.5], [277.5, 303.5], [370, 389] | 0.00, 1.94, 1.61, 1.33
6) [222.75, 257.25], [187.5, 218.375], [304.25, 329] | 0.11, 1.88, 1.69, 1.84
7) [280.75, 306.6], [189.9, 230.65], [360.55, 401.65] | -0.13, 1.84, 1.94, 1.61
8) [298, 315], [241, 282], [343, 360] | -0.13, 1.97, 1.91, 1.44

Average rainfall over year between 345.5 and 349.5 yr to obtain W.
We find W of 1.24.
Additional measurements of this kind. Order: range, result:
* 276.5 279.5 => 2.03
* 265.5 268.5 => 2.13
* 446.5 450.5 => 2.07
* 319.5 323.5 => 1.79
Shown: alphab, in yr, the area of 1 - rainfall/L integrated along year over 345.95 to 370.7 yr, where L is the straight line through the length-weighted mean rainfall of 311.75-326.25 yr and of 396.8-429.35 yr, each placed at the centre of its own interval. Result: 2.6 yr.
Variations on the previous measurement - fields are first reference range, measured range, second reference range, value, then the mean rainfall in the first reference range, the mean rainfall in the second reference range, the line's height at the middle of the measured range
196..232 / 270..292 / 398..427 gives -1.9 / 1.82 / 1.91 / 1.85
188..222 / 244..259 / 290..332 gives -0.1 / 1.87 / 1.82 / 1.85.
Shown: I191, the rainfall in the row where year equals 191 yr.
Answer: 1.91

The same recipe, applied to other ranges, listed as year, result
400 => 1.8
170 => 1.79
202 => 1.81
